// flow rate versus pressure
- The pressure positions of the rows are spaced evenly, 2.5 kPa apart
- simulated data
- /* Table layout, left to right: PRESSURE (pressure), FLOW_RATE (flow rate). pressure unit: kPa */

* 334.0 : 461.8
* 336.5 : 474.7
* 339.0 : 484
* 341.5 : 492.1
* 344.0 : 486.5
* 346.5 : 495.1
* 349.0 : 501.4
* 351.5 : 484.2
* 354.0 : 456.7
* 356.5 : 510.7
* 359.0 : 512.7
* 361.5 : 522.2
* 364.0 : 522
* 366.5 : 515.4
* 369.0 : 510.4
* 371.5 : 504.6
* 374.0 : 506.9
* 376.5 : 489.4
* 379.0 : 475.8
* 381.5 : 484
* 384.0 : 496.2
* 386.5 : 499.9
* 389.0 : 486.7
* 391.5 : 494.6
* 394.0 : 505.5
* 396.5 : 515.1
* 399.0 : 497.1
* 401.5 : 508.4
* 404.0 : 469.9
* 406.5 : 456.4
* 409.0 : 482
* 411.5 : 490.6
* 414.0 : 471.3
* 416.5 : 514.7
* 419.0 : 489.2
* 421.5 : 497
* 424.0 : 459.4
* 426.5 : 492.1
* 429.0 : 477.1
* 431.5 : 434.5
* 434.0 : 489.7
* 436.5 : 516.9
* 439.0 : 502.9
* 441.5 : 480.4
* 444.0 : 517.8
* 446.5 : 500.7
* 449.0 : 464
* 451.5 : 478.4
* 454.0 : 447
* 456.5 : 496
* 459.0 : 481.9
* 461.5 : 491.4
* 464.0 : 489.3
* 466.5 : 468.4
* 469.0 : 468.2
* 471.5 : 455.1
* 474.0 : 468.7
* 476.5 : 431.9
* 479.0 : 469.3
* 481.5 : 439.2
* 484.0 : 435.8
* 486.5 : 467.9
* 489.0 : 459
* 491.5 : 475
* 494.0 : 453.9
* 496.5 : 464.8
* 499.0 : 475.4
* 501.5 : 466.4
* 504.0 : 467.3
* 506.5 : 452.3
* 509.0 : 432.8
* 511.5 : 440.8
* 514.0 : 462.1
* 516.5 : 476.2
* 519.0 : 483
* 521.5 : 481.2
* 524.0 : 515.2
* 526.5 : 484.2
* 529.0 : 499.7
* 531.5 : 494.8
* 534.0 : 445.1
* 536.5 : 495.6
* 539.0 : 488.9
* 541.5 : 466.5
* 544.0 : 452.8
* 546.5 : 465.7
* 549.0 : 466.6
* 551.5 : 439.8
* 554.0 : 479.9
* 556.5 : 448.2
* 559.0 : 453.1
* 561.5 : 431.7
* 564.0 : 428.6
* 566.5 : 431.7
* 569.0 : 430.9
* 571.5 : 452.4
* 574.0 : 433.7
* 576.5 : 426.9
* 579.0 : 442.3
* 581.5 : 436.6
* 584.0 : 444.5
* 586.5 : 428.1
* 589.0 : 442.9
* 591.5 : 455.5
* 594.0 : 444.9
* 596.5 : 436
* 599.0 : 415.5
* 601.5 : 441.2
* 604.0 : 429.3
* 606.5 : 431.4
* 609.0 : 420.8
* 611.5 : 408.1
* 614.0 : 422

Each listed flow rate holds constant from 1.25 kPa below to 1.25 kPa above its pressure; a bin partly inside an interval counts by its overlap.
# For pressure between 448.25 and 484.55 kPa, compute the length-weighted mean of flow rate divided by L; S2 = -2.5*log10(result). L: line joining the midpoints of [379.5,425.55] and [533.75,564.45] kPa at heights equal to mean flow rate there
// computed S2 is 0.02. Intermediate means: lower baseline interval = 490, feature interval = 466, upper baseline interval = 460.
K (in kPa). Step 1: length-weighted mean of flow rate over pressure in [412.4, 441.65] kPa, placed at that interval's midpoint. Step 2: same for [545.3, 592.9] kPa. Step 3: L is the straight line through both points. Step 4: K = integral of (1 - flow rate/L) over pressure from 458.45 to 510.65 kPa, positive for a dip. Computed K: 0.8 kPa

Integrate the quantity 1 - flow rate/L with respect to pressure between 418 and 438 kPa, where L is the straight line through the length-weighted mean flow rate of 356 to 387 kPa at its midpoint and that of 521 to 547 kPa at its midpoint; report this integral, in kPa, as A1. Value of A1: 0.6 kPa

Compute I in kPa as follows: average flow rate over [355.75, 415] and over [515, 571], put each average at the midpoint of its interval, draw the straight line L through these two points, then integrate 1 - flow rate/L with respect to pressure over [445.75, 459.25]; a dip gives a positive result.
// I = 0.2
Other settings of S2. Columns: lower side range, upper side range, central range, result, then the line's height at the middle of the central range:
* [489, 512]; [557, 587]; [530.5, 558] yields -0.05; 446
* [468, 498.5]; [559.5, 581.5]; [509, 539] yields -0.07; 447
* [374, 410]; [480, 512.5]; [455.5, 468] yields -0.04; 468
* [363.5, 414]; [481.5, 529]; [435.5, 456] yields -0.02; 481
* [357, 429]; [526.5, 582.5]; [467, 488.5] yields 0.05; 475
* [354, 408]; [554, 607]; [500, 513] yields 0.02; 461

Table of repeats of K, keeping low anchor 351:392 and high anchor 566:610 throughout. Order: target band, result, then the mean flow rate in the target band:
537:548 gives -0.52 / 470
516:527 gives -0.82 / 489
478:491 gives 0.30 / 455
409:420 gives -0.09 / 490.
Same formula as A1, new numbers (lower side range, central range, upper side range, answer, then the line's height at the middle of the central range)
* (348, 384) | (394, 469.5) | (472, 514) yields -1.30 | 477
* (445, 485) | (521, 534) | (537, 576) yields -0.97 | 457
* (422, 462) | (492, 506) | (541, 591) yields 0.01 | 466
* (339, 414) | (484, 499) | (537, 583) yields 0.12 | 466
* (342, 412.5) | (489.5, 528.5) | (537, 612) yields -0.72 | 461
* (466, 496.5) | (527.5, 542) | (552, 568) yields -1.08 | 449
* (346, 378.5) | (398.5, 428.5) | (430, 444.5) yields 0.47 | 493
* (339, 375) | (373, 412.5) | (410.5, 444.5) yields 0.24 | 494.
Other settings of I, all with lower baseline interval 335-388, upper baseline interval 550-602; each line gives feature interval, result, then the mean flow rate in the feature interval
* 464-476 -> 0.1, 466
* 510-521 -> -0.2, 466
